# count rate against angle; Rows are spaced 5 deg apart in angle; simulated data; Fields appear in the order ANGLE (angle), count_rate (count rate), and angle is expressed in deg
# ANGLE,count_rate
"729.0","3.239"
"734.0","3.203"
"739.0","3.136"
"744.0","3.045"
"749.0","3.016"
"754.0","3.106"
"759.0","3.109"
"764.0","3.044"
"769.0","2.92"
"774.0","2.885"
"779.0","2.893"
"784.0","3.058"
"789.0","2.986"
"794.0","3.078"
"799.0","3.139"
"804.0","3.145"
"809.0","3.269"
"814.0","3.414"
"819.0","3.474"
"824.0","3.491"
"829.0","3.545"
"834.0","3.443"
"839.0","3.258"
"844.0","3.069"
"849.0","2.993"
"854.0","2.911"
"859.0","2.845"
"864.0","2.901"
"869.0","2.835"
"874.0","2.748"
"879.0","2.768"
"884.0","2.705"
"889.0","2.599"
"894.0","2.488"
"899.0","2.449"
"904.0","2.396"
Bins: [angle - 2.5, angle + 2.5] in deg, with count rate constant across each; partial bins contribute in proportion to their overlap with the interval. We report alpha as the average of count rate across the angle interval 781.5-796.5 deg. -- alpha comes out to 3.04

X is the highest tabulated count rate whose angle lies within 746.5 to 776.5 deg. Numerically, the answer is 3.109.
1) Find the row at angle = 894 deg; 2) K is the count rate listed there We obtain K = 2.488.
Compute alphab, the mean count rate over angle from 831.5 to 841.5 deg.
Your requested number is 3.35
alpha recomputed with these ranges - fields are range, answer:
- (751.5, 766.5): 3.09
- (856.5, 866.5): 2.87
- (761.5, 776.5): 2.95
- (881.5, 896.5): 2.6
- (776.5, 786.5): 2.98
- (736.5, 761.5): 3.08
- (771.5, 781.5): 2.89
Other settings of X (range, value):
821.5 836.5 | 3.545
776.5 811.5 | 3.269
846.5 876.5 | 2.993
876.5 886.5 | 2.768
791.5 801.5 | 3.139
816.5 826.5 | 3.491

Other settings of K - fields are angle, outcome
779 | 2.893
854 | 2.911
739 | 3.136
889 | 2.599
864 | 2.901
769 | 2.92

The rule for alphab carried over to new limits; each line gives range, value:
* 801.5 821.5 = 3.33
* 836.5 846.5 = 3.16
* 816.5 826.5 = 3.48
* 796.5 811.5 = 3.18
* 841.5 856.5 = 2.99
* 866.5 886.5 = 2.76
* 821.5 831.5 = 3.52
